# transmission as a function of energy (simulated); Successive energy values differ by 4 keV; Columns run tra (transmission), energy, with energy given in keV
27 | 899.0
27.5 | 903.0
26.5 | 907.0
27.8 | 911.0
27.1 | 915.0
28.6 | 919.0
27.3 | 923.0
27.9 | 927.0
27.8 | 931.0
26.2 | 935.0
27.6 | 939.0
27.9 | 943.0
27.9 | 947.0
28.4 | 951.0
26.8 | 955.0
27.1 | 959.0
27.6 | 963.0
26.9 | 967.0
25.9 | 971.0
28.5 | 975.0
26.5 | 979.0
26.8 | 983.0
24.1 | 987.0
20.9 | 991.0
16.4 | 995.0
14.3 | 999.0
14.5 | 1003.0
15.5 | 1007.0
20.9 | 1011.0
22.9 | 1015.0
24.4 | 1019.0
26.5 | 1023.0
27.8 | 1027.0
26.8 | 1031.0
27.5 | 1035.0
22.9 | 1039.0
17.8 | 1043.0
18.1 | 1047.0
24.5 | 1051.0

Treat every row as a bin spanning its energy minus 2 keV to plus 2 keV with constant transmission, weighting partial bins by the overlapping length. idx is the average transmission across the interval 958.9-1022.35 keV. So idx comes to 22.6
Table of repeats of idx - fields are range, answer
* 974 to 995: 24.4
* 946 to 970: 27.4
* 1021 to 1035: 27.1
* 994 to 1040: 21.8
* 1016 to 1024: 25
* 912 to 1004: 25.5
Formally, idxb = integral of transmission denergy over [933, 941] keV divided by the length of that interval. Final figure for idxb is 26.9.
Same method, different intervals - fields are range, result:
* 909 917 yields 27.5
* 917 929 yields 27.9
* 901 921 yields 27.5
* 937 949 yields 27.8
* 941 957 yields 27.8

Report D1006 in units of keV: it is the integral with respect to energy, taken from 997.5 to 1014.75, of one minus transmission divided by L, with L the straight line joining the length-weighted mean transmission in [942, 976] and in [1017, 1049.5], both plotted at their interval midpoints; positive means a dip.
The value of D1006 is 5.6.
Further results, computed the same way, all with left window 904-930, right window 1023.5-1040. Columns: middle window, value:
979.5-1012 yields 8.9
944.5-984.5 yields -0.2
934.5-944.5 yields 0.0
